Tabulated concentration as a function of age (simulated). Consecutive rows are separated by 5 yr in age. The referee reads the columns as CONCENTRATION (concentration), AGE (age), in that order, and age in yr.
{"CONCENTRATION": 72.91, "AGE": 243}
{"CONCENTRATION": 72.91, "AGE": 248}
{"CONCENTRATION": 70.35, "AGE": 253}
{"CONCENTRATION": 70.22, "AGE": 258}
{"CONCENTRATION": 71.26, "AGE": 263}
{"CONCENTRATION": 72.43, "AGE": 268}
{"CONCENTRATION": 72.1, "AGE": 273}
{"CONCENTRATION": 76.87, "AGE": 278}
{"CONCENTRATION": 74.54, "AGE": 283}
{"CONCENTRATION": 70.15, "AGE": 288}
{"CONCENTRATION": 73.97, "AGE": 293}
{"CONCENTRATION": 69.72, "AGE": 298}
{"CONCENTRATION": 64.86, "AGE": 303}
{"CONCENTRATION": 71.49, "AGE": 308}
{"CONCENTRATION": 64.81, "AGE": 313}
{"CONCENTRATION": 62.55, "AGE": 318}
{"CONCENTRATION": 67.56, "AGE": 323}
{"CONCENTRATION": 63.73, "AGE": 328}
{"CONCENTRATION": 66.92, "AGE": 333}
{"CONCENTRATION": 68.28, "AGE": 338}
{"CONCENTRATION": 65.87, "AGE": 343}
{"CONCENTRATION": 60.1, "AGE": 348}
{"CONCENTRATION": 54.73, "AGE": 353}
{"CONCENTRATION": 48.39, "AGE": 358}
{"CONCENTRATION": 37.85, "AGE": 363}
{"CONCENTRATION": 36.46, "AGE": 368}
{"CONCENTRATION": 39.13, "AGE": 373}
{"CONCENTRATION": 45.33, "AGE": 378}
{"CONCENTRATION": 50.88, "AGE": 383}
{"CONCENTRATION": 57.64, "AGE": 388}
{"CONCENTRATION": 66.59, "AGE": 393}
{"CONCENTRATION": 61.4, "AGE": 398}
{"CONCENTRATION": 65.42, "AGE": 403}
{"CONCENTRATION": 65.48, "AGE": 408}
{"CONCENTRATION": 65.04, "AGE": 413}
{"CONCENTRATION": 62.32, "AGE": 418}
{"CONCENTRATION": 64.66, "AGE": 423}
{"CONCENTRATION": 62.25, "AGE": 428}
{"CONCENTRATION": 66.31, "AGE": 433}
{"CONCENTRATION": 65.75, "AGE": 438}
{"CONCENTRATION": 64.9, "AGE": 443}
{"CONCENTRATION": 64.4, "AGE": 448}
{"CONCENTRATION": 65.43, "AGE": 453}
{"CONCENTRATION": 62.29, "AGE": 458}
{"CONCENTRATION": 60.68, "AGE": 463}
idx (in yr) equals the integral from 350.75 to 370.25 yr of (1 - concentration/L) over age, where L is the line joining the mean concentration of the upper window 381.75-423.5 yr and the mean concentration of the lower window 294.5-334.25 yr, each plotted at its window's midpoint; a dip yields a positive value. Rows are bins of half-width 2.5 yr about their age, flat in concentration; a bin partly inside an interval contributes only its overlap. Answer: 6.1 yr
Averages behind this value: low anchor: 66.6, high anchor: 62.4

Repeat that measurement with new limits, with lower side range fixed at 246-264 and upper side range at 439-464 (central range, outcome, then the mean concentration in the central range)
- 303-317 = 0.4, 67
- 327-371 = 8.0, 55.4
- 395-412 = 0.4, 64.3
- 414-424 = 0.2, 63.5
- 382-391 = 1.5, 55.5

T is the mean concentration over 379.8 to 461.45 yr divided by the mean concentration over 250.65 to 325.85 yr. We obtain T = 0.90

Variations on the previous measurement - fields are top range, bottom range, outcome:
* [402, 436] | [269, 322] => 0.92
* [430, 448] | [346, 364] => 1.28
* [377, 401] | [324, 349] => 0.87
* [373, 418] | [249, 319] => 0.83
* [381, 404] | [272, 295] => 0.82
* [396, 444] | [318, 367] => 1.10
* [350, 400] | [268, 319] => 0.71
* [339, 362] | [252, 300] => 0.79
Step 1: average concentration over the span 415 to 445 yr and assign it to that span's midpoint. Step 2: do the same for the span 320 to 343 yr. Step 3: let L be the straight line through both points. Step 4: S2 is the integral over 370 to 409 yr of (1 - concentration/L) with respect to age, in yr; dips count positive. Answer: 5.6 yr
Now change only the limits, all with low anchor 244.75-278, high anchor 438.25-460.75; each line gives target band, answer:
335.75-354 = 1.6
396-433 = 1.0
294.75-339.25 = 1.9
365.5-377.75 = 5.1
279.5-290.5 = -0.3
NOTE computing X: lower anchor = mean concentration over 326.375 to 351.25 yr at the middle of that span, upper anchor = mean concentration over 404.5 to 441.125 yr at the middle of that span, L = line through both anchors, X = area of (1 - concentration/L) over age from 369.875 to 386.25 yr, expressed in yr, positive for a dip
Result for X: 4.89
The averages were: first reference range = 64.7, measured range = 45.4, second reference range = 64.6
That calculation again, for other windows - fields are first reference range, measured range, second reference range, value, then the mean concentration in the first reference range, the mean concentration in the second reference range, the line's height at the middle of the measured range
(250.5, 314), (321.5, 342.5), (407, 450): 0.7 yr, 71.1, 64.5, 68.9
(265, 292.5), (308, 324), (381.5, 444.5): 1.1 yr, 73.2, 63.1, 70.4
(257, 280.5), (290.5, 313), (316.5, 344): -0.1 yr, 72.7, 65.9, 69.1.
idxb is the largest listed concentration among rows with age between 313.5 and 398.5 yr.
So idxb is 68.28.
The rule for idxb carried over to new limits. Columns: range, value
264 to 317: 76.87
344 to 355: 60.1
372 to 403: 66.59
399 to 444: 66.31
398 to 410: 65.48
